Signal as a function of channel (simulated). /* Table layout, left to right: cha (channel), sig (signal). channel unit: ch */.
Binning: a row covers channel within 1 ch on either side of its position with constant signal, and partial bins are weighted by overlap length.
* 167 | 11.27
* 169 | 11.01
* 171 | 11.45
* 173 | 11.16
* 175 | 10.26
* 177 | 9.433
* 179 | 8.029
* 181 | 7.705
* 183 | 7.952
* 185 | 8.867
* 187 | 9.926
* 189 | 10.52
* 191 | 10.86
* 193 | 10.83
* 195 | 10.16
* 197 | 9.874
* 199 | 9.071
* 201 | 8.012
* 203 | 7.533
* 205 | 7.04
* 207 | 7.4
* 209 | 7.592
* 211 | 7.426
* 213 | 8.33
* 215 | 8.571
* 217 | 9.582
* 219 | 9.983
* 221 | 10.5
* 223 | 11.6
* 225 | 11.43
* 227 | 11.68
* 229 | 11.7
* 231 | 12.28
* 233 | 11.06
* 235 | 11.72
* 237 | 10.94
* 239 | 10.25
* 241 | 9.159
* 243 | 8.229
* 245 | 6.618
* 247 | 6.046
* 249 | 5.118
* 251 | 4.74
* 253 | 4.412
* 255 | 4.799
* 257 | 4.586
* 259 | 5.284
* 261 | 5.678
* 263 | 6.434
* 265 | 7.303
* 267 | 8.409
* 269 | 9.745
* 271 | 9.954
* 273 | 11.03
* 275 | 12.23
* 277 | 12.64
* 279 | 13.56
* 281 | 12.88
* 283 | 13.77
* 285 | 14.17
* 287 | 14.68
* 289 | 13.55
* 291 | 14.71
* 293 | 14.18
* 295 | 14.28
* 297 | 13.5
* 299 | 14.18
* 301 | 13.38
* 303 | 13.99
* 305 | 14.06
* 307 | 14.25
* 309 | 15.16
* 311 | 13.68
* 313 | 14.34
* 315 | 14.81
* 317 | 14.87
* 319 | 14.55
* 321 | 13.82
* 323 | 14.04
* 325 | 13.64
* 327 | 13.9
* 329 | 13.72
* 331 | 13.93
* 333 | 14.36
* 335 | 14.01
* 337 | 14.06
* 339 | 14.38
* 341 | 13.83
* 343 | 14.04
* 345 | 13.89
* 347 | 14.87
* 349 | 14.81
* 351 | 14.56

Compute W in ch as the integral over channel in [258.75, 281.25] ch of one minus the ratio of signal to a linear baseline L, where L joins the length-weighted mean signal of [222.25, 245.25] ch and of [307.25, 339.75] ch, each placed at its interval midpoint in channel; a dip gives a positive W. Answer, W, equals 4.7 ch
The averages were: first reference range 10.7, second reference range 14.2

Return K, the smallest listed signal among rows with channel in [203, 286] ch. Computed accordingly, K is 4.412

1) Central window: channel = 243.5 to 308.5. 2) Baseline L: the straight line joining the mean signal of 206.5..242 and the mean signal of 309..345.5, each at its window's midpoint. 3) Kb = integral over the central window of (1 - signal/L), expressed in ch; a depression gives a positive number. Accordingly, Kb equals 9.9 ch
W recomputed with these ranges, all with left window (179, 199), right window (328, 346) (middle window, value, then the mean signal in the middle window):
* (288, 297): -1.02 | 14.1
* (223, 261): 9.19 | 8.35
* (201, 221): 3.80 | 8.27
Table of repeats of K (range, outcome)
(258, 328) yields 5.284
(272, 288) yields 11.03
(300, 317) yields 13.38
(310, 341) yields 13.64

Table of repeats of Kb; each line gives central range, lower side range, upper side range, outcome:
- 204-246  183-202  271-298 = 5.1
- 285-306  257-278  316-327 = -4.7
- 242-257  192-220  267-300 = 7.3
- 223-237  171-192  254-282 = -3.7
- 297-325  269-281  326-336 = -2.1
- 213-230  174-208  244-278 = -4.5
